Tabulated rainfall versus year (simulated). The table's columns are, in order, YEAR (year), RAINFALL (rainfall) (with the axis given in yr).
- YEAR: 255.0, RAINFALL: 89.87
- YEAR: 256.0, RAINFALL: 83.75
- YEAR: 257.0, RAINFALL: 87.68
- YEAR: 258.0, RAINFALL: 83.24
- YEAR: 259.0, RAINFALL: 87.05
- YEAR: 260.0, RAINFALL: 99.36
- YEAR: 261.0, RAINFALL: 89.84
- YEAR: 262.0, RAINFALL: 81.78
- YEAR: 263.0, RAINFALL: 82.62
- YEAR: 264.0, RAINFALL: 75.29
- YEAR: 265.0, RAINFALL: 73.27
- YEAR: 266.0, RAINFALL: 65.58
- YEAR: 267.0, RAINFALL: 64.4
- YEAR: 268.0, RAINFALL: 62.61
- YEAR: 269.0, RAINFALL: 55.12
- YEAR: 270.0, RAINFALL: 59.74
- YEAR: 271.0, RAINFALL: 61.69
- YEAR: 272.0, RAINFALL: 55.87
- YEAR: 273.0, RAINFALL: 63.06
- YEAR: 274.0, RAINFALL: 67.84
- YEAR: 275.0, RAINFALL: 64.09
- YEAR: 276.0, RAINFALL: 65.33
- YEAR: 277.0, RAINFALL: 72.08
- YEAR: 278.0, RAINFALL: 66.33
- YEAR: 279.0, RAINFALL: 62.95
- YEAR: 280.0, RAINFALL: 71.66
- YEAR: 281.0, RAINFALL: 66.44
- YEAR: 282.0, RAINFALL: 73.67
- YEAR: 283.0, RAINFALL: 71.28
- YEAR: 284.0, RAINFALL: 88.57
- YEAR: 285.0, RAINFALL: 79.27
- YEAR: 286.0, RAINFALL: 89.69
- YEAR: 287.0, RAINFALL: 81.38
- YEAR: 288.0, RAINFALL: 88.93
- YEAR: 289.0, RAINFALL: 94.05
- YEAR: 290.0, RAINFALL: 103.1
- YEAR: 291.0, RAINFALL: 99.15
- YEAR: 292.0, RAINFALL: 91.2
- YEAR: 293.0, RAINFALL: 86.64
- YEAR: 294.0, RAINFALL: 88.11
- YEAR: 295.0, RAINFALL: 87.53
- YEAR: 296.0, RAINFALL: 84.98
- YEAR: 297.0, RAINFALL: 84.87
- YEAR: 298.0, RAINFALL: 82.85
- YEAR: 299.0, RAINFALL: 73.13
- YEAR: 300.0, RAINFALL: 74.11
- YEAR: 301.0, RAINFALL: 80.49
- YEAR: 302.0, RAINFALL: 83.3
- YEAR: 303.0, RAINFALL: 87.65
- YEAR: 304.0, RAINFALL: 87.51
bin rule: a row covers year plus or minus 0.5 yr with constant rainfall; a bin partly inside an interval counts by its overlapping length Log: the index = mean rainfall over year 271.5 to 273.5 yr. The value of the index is 59.5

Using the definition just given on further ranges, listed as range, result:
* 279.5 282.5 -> 70.6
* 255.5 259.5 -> 85.4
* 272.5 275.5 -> 65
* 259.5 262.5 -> 90.3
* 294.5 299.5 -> 82.7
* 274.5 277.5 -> 67.2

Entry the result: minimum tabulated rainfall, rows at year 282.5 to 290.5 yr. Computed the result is 71.28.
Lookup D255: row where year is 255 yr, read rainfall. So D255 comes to 89.87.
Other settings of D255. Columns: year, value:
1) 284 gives 88.57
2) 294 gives 88.11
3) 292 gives 91.2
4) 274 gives 67.84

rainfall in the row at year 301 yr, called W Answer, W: 80.49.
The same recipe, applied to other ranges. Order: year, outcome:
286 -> 89.69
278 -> 66.33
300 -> 74.11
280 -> 71.66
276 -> 65.33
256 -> 83.75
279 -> 62.95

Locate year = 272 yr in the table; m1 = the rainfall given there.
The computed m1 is 55.87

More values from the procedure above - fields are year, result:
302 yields 83.3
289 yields 94.05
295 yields 87.53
